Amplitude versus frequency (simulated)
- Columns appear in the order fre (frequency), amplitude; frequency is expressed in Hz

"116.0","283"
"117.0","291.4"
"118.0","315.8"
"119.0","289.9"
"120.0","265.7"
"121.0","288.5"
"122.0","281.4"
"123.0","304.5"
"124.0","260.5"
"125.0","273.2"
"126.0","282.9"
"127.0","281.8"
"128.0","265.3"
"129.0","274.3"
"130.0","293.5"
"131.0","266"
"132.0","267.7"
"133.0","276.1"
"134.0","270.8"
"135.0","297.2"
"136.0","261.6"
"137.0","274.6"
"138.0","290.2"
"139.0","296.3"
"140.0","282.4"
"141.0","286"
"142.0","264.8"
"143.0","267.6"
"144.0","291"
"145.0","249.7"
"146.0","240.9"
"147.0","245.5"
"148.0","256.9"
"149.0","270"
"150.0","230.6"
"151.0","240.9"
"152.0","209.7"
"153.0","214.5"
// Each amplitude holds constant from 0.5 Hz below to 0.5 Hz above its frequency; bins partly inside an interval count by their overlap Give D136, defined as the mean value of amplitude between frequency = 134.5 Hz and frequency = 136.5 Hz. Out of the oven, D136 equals 279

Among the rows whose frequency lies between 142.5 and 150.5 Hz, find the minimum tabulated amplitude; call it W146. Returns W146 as 230.6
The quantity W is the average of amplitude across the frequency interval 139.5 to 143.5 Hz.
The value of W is 275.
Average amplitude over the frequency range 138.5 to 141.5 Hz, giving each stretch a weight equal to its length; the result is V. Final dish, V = 288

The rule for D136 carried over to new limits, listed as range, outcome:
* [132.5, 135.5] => 281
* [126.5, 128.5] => 274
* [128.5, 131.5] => 278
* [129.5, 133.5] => 276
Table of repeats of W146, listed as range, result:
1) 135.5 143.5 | 261.6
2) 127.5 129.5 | 265.3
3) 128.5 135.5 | 266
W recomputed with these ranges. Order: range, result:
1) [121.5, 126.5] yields 280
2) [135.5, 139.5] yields 281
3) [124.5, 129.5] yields 276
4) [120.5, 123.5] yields 291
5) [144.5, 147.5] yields 245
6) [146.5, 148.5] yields 251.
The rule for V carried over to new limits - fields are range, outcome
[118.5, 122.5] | 281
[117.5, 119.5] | 303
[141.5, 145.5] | 268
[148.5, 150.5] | 250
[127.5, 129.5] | 270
